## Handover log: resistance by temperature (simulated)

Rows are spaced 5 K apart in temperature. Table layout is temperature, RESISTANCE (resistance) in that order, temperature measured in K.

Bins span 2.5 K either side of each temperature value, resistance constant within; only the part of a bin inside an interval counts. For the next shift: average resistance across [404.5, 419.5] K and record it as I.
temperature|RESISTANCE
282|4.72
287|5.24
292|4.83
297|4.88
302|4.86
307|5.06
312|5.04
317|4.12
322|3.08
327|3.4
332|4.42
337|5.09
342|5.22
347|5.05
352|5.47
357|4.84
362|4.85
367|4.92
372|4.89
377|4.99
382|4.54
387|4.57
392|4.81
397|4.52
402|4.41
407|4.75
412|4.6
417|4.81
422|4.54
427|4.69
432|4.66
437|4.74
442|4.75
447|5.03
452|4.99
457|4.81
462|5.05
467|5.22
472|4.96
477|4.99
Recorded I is 4.72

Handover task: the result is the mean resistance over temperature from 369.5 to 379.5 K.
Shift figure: 4.94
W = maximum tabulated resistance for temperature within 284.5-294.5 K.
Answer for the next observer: 5.24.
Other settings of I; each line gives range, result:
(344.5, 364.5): 5.05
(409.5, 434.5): 4.66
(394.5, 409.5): 4.56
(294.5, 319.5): 4.79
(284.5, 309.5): 4.97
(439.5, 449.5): 4.89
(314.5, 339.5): 4.02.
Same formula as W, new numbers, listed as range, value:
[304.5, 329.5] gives 5.06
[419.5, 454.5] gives 5.03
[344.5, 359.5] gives 5.47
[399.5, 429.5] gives 4.81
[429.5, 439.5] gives 4.74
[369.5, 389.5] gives 4.99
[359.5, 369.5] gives 4.92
